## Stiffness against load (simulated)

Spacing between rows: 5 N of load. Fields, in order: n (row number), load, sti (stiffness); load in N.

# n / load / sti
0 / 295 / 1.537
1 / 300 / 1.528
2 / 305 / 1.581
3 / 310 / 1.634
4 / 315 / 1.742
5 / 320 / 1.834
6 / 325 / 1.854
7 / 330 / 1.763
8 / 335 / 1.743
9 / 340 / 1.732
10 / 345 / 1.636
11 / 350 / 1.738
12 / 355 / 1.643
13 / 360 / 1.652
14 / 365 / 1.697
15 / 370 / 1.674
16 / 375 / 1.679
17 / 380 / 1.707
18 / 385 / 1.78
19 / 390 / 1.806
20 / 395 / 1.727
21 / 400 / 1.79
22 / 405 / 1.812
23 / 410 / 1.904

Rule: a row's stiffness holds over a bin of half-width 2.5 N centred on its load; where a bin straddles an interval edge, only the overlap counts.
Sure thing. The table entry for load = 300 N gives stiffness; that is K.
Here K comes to 1.528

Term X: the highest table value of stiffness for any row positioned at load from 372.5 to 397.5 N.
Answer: 1.806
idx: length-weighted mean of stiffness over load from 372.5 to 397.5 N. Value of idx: 1.74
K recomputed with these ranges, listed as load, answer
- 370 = 1.674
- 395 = 1.727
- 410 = 1.904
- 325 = 1.854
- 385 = 1.78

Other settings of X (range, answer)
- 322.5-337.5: 1.854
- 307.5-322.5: 1.834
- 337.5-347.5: 1.732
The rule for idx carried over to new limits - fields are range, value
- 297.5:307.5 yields 1.55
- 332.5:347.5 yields 1.7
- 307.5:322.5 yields 1.74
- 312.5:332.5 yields 1.8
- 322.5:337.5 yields 1.79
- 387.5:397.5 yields 1.77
